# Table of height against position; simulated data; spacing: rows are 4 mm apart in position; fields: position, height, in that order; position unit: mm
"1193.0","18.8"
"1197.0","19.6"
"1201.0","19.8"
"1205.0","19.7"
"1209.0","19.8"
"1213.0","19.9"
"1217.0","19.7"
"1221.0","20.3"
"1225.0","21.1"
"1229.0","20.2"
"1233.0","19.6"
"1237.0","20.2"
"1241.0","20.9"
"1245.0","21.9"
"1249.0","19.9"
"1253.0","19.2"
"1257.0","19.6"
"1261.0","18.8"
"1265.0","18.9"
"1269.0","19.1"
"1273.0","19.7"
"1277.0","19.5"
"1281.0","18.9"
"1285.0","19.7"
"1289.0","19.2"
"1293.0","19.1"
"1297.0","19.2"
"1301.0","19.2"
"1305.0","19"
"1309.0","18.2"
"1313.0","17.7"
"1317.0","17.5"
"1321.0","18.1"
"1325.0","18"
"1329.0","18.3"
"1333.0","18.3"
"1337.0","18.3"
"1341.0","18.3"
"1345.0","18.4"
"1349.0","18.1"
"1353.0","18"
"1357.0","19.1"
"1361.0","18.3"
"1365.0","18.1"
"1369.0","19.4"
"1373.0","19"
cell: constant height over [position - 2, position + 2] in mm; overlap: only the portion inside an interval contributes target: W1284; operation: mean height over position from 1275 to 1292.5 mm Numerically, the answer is 19.3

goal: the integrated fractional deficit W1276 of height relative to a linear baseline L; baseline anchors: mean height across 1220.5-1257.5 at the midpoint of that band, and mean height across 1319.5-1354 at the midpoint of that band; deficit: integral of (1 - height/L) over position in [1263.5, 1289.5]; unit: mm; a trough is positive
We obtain 0.3 mm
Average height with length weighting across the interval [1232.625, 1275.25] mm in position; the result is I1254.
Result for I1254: 19.8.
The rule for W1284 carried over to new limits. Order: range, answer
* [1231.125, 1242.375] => 20.2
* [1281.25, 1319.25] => 18.8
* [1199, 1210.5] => 19.8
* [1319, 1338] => 18.2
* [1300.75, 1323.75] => 18.2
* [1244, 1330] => 19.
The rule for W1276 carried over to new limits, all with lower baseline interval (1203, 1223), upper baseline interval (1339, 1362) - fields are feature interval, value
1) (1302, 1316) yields 0.4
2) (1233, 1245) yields -0.6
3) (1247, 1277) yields 0.0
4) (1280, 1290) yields -0.1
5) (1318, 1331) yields 0.4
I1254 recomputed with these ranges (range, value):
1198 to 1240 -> 20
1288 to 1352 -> 18.4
